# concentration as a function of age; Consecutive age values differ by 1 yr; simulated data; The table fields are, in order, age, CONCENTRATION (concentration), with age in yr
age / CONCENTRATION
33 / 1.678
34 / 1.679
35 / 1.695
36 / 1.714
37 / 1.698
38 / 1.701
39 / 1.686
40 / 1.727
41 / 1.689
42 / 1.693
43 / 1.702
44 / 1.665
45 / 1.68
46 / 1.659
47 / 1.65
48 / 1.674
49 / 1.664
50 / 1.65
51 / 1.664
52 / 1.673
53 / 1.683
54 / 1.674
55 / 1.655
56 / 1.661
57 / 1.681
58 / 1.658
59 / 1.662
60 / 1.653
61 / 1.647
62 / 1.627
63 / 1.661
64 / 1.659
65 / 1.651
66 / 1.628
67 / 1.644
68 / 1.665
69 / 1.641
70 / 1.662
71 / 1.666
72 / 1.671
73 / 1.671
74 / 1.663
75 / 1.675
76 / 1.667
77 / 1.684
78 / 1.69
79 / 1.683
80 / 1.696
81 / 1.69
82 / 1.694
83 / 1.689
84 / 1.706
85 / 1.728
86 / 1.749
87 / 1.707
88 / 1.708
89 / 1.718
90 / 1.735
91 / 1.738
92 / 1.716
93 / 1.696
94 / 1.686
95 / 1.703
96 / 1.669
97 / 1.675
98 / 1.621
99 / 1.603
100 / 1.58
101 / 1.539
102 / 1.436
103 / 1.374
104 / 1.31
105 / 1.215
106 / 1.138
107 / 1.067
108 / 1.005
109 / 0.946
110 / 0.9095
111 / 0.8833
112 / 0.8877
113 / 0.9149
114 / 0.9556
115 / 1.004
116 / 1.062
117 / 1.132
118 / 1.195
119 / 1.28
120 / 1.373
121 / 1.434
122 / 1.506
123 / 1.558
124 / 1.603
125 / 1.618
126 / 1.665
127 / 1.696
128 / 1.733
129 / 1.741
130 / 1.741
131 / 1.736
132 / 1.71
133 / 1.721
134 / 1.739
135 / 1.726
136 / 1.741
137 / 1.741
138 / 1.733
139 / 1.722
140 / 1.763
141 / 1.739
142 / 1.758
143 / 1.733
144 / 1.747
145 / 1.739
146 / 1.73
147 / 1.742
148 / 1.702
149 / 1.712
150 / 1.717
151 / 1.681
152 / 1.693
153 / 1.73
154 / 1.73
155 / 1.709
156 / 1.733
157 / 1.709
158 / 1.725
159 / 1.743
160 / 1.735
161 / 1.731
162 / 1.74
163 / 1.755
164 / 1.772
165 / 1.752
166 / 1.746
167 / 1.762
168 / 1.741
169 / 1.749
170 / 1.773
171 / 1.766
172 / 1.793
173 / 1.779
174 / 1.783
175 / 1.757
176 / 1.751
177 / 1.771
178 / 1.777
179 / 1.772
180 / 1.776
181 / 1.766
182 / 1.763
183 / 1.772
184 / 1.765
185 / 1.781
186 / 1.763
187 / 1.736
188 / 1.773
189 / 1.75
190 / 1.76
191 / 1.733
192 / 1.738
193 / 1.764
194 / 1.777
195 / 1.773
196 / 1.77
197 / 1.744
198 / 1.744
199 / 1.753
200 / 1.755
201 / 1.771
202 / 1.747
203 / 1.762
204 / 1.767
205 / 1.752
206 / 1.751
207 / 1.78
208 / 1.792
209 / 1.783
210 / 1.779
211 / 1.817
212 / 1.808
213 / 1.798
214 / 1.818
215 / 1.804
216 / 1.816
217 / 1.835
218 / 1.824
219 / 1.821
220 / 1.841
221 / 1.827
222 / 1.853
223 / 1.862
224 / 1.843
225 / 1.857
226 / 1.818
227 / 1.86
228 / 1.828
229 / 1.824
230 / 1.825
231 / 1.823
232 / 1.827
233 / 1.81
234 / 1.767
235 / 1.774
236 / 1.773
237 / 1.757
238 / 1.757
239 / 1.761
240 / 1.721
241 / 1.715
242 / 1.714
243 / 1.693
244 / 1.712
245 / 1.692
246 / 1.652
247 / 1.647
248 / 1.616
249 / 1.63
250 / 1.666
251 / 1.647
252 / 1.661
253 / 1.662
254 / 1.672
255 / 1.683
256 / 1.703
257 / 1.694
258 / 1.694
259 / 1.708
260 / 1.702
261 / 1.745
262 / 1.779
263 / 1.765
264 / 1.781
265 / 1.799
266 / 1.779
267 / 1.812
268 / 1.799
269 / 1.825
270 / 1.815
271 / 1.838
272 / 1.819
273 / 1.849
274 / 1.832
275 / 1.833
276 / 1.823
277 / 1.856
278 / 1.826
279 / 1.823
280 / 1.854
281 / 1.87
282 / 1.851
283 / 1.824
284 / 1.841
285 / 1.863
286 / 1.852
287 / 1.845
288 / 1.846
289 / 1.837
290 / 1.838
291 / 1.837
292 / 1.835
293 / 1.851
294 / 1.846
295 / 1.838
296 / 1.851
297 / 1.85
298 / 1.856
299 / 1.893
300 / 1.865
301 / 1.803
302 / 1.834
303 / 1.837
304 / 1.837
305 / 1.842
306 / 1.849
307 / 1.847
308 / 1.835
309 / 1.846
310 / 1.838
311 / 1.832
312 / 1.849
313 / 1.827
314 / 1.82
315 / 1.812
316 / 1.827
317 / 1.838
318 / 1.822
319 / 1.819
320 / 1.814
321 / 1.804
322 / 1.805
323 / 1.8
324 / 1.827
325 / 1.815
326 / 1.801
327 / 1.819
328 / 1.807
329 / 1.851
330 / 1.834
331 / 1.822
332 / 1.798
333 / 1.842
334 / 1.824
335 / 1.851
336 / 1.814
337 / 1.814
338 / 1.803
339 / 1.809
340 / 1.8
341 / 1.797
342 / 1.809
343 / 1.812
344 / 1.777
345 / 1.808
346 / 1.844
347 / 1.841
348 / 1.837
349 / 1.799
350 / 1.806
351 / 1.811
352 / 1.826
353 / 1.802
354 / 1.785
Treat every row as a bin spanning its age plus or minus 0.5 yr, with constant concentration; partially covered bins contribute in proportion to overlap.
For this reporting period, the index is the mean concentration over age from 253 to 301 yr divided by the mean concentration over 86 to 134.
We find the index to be 1.25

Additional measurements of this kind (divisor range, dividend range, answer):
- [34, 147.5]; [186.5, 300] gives 1.13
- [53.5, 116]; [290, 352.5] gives 1.19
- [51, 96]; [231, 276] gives 1.04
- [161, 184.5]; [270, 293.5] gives 1.04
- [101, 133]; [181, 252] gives 1.33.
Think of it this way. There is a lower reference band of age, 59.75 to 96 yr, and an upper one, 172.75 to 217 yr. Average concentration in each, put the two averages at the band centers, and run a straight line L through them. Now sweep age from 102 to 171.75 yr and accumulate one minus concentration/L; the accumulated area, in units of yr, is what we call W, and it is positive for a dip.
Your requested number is 7.15 yr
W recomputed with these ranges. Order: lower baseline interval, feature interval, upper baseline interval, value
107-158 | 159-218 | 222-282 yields -4.7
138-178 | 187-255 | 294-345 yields 0.4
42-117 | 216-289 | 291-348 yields -1.3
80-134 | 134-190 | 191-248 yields -4.3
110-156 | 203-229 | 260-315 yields -1.7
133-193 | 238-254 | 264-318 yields 1.1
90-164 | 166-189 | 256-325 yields -1.9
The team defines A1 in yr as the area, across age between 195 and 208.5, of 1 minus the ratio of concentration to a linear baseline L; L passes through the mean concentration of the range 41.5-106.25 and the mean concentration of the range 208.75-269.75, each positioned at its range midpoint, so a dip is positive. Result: -0.2 yr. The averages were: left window 1.64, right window 1.76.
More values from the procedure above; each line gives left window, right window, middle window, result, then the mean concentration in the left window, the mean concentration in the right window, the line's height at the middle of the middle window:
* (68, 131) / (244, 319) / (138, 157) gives -1.79 yr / 1.5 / 1.8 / 1.58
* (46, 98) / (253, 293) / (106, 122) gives 5.80 yr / 1.68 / 1.8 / 1.7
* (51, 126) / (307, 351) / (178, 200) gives -1.54 yr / 1.52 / 1.82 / 1.65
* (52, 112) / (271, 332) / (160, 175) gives -0.74 yr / 1.57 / 1.83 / 1.68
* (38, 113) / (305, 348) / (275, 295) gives -0.67 yr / 1.59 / 1.82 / 1.78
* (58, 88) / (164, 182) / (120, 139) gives 0.64 yr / 1.67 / 1.77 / 1.73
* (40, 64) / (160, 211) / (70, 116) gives 5.57 yr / 1.67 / 1.76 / 1.7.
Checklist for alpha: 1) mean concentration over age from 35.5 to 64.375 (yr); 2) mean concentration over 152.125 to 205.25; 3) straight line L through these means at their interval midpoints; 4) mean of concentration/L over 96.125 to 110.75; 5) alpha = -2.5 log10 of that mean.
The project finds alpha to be 0.28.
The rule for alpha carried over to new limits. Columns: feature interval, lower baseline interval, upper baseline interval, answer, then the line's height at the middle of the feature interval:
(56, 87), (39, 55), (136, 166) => 0.01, 1.69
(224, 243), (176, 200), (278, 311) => 0.01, 1.8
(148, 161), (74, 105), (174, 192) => 0.01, 1.73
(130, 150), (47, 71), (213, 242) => 0.00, 1.73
